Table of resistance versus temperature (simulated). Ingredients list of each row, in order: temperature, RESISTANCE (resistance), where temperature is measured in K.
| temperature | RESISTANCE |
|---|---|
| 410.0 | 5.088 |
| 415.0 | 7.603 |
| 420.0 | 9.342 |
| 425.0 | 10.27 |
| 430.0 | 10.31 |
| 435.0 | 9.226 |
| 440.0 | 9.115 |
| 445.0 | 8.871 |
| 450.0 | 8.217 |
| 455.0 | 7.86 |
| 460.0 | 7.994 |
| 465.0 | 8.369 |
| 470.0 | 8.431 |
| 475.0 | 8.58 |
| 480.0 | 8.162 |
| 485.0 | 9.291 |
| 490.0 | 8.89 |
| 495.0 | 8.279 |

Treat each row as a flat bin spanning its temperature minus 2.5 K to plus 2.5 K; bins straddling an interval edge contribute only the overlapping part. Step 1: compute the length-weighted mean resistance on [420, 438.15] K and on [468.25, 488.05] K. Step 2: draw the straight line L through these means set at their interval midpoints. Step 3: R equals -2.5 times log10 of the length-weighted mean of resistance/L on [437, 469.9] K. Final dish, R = 0.10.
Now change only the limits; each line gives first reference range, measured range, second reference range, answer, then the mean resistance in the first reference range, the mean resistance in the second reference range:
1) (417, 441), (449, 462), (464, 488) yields 0.134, 9.64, 8.59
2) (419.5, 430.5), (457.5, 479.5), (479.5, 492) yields 0.108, 10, 8.88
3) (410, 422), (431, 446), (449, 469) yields -0.162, 7.73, 8.13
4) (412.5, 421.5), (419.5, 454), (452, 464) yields -0.134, 8.38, 7.99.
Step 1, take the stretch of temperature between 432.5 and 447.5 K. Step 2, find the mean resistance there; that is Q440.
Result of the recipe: 9.07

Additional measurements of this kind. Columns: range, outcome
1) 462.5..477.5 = 8.46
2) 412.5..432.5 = 9.38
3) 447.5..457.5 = 8.04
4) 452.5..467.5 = 8.07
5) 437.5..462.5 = 8.41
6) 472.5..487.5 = 8.68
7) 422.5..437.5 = 9.94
